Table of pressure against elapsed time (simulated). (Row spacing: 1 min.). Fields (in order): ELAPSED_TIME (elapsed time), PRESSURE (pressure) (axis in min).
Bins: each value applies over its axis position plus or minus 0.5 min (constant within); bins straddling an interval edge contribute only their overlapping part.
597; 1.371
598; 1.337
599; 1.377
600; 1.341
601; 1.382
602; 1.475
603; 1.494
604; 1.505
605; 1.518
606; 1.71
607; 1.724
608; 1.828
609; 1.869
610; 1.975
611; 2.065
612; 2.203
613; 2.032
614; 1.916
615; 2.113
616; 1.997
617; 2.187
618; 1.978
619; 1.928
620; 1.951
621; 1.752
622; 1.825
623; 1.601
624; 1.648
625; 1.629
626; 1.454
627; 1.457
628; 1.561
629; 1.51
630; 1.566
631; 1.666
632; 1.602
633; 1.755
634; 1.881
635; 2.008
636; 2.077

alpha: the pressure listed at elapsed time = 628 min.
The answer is 1.561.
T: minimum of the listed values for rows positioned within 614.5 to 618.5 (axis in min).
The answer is 1.978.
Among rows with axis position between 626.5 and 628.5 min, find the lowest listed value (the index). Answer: 1.457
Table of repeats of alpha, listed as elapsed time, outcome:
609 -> 1.869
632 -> 1.602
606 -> 1.71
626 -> 1.454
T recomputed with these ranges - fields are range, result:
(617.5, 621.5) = 1.752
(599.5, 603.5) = 1.341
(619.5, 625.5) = 1.601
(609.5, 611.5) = 1.975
